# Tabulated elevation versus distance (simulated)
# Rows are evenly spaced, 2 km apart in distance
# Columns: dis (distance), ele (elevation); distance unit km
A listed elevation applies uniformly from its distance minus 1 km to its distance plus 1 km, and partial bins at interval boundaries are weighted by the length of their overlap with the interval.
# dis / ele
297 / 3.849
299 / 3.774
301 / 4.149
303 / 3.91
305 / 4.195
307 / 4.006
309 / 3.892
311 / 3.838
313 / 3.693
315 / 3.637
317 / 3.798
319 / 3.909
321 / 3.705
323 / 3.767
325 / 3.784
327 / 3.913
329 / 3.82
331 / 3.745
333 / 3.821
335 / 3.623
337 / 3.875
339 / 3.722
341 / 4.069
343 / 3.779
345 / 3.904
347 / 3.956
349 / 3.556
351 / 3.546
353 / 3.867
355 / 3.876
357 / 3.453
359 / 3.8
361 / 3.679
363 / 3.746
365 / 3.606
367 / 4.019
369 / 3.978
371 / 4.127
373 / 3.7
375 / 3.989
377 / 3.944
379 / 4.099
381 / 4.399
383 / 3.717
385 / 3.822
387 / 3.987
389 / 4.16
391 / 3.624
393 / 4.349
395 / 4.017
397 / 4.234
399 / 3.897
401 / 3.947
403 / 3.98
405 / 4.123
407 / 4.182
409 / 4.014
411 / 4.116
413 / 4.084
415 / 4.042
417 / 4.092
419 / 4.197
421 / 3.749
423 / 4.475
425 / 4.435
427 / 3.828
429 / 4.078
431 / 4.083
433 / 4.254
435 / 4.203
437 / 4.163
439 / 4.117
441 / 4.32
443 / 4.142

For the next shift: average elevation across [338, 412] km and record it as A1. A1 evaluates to 3.92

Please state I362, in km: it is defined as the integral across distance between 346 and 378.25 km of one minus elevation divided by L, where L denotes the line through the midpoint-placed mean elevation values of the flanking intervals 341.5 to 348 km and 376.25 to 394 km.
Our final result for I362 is 1.1 km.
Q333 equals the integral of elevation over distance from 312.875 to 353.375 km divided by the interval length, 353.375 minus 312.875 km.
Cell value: 3.79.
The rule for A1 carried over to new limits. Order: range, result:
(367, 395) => 3.99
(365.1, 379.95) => 3.96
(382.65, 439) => 4.07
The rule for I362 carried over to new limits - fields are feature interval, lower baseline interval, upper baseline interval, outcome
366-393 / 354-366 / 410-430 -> -1.1 km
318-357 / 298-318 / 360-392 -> 1.1 km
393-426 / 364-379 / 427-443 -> -0.4 km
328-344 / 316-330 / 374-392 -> 0.2 km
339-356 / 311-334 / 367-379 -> 0.3 km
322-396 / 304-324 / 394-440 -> 1.8 km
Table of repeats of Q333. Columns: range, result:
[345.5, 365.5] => 3.72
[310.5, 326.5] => 3.77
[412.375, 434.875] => 4.12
